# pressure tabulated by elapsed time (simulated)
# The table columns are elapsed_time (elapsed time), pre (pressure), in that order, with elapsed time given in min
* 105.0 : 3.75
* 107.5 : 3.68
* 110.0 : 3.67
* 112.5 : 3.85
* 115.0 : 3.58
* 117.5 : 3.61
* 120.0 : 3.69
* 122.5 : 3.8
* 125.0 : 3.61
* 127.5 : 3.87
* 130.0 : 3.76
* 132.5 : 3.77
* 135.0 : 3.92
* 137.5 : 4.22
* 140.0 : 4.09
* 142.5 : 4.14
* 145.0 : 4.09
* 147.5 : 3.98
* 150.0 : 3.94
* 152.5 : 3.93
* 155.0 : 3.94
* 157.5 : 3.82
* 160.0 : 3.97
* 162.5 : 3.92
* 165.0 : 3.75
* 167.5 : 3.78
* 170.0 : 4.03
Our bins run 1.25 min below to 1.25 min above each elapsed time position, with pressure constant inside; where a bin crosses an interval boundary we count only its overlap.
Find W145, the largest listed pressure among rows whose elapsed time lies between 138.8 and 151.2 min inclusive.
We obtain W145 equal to 4.14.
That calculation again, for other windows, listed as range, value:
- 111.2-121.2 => 3.85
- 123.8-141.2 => 4.22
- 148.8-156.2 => 3.94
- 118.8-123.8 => 3.8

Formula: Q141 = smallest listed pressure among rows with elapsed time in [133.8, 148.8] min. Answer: 3.92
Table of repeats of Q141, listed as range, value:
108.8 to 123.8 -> 3.58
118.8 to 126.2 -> 3.61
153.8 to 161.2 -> 3.82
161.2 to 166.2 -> 3.75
